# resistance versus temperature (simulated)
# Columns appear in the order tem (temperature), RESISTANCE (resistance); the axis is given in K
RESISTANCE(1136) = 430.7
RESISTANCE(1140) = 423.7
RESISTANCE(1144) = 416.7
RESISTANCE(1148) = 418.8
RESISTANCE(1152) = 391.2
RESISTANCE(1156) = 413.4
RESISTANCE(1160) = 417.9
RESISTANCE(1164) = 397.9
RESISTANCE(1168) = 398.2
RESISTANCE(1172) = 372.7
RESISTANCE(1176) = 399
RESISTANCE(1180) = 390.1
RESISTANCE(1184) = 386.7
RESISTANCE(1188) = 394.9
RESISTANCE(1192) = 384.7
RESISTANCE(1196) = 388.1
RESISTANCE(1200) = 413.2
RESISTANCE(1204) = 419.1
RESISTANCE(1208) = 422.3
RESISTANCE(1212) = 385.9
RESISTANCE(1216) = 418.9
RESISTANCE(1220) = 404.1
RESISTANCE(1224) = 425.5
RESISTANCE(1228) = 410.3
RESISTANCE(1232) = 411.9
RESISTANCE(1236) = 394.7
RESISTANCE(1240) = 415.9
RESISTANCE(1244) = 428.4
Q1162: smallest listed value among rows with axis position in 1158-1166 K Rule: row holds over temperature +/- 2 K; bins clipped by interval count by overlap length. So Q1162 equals 397.9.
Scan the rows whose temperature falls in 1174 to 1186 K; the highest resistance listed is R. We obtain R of 399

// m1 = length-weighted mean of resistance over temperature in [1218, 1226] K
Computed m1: 415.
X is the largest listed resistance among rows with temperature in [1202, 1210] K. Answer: 422.3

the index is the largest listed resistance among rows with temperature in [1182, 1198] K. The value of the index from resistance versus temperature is 394.9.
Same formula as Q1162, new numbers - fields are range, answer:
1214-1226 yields 404.1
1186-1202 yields 384.7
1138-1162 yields 391.2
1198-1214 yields 385.9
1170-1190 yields 372.7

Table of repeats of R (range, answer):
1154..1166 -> 417.9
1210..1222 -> 418.9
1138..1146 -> 423.7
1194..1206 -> 419.1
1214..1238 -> 425.5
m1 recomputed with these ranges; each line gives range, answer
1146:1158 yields 408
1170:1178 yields 386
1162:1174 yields 390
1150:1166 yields 405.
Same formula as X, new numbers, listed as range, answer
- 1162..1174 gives 398.2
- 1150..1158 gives 413.4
